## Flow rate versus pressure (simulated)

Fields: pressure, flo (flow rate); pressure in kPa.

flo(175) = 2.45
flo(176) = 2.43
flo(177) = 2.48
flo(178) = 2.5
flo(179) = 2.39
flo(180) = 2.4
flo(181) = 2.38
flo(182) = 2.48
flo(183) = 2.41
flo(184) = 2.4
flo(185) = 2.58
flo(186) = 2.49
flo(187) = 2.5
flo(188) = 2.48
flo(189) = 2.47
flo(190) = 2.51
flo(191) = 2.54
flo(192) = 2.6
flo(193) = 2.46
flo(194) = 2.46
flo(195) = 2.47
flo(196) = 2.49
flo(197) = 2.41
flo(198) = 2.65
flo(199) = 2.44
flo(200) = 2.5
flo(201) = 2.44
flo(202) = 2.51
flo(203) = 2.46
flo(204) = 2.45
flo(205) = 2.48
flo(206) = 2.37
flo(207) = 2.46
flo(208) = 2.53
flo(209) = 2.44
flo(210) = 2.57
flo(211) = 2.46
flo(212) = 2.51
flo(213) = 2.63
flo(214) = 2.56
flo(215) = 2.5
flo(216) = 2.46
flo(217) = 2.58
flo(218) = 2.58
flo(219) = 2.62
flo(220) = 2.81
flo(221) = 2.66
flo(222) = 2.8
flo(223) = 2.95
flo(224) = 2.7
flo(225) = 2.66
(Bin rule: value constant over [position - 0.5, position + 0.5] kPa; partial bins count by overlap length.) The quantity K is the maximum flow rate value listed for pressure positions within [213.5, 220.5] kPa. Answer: 2.81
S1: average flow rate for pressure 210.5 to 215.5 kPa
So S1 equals 2.53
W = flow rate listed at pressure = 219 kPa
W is 2.62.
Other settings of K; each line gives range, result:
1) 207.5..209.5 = 2.53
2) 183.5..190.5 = 2.58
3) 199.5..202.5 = 2.51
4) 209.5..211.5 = 2.57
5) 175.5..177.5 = 2.48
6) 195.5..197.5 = 2.49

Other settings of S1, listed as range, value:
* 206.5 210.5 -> 2.5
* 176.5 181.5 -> 2.43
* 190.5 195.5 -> 2.51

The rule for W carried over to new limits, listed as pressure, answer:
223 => 2.95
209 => 2.44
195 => 2.47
